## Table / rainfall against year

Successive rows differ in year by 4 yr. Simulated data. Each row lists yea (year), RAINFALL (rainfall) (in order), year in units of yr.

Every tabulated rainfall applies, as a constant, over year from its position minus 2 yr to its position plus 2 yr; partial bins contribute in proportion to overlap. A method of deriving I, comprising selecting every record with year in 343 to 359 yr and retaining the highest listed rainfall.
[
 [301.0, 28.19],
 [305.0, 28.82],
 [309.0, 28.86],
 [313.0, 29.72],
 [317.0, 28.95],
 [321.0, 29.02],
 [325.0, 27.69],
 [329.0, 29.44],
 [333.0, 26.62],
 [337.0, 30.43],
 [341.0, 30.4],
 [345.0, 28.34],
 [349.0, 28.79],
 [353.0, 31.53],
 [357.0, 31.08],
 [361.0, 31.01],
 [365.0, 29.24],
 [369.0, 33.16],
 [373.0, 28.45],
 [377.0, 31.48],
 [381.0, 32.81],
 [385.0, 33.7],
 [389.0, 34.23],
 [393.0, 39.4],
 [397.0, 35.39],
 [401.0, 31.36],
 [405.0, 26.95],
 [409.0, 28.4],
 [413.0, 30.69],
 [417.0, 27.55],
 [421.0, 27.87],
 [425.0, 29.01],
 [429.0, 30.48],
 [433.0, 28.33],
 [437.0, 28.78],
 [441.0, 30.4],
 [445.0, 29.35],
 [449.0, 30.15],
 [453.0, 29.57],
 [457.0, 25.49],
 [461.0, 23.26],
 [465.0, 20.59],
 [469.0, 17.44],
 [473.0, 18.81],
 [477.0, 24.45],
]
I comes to 31.53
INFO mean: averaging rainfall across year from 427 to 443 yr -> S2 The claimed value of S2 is 29.5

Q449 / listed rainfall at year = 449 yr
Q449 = 30.15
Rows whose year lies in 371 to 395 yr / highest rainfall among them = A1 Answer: 39.4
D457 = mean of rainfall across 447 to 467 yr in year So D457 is 25.8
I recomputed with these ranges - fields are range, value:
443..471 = 30.15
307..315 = 29.72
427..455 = 30.48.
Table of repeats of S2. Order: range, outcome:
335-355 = 29.9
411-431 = 29.1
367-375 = 30.8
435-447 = 29.5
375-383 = 32.1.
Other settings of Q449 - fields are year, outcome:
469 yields 17.44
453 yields 29.57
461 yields 23.26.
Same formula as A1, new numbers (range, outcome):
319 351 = 30.43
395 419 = 35.39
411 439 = 30.69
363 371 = 33.16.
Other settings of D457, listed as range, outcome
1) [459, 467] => 21.9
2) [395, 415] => 30.6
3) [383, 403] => 34.8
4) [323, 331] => 28.6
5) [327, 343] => 29.2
